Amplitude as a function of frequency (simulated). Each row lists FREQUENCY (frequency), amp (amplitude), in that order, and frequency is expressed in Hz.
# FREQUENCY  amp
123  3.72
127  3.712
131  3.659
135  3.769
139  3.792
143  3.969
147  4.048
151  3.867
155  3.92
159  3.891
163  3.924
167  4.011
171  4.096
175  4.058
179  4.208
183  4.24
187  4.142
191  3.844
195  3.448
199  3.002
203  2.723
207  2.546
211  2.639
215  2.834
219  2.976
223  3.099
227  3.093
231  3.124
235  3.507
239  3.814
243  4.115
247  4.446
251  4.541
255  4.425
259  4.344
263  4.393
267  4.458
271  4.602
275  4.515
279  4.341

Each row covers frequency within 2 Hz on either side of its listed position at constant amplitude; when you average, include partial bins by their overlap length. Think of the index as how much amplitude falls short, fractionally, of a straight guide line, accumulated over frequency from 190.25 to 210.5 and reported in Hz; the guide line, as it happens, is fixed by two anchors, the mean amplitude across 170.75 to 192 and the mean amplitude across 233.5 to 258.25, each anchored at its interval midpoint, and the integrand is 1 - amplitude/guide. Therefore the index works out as 5.4 Hz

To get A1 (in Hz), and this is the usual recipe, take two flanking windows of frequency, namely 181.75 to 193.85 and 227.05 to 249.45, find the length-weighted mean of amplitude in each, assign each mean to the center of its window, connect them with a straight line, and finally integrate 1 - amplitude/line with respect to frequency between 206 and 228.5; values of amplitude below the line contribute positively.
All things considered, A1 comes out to 5.76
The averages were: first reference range 4.02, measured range 2.87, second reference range 3.75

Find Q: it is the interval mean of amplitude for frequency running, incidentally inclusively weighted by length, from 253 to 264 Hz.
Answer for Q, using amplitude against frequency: 4.39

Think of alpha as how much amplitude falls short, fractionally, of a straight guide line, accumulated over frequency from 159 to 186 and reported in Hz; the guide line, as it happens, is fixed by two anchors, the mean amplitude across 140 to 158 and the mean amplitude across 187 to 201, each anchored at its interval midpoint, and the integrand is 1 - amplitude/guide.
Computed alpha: -2.6 Hz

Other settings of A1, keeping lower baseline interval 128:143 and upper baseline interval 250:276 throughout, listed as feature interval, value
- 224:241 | 3.68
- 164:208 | 3.68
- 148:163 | -0.11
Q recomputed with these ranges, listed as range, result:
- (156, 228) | 3.5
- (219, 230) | 3.08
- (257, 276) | 4.46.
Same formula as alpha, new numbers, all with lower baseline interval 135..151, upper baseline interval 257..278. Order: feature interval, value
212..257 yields 7.4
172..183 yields -0.2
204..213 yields 3.4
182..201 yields 1.9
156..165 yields 0.2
